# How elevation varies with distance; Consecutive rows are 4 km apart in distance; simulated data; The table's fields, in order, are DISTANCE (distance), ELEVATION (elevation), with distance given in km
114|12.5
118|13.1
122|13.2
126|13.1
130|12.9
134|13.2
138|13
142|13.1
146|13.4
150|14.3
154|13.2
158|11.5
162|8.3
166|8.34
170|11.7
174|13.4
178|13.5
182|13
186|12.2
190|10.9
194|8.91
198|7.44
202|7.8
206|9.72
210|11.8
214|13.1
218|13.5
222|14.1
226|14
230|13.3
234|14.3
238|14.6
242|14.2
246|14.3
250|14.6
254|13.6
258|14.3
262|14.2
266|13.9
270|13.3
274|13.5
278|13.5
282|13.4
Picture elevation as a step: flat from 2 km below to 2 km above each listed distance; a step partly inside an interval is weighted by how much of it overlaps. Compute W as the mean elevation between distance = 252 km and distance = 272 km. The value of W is 13.9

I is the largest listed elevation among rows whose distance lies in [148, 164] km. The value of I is 14.3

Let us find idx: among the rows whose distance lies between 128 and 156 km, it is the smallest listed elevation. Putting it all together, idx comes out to 12.9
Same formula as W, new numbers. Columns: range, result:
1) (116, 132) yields 13.1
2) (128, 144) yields 13.1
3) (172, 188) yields 13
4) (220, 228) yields 14.1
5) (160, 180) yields 11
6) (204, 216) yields 11.5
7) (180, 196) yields 11.3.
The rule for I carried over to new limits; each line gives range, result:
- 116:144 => 13.2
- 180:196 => 13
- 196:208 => 9.72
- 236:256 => 14.6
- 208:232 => 14.1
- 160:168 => 8.34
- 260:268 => 14.2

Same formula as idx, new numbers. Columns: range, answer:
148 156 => 13.2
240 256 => 13.6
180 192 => 10.9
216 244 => 13.3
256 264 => 14.2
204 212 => 9.72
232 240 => 14.3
